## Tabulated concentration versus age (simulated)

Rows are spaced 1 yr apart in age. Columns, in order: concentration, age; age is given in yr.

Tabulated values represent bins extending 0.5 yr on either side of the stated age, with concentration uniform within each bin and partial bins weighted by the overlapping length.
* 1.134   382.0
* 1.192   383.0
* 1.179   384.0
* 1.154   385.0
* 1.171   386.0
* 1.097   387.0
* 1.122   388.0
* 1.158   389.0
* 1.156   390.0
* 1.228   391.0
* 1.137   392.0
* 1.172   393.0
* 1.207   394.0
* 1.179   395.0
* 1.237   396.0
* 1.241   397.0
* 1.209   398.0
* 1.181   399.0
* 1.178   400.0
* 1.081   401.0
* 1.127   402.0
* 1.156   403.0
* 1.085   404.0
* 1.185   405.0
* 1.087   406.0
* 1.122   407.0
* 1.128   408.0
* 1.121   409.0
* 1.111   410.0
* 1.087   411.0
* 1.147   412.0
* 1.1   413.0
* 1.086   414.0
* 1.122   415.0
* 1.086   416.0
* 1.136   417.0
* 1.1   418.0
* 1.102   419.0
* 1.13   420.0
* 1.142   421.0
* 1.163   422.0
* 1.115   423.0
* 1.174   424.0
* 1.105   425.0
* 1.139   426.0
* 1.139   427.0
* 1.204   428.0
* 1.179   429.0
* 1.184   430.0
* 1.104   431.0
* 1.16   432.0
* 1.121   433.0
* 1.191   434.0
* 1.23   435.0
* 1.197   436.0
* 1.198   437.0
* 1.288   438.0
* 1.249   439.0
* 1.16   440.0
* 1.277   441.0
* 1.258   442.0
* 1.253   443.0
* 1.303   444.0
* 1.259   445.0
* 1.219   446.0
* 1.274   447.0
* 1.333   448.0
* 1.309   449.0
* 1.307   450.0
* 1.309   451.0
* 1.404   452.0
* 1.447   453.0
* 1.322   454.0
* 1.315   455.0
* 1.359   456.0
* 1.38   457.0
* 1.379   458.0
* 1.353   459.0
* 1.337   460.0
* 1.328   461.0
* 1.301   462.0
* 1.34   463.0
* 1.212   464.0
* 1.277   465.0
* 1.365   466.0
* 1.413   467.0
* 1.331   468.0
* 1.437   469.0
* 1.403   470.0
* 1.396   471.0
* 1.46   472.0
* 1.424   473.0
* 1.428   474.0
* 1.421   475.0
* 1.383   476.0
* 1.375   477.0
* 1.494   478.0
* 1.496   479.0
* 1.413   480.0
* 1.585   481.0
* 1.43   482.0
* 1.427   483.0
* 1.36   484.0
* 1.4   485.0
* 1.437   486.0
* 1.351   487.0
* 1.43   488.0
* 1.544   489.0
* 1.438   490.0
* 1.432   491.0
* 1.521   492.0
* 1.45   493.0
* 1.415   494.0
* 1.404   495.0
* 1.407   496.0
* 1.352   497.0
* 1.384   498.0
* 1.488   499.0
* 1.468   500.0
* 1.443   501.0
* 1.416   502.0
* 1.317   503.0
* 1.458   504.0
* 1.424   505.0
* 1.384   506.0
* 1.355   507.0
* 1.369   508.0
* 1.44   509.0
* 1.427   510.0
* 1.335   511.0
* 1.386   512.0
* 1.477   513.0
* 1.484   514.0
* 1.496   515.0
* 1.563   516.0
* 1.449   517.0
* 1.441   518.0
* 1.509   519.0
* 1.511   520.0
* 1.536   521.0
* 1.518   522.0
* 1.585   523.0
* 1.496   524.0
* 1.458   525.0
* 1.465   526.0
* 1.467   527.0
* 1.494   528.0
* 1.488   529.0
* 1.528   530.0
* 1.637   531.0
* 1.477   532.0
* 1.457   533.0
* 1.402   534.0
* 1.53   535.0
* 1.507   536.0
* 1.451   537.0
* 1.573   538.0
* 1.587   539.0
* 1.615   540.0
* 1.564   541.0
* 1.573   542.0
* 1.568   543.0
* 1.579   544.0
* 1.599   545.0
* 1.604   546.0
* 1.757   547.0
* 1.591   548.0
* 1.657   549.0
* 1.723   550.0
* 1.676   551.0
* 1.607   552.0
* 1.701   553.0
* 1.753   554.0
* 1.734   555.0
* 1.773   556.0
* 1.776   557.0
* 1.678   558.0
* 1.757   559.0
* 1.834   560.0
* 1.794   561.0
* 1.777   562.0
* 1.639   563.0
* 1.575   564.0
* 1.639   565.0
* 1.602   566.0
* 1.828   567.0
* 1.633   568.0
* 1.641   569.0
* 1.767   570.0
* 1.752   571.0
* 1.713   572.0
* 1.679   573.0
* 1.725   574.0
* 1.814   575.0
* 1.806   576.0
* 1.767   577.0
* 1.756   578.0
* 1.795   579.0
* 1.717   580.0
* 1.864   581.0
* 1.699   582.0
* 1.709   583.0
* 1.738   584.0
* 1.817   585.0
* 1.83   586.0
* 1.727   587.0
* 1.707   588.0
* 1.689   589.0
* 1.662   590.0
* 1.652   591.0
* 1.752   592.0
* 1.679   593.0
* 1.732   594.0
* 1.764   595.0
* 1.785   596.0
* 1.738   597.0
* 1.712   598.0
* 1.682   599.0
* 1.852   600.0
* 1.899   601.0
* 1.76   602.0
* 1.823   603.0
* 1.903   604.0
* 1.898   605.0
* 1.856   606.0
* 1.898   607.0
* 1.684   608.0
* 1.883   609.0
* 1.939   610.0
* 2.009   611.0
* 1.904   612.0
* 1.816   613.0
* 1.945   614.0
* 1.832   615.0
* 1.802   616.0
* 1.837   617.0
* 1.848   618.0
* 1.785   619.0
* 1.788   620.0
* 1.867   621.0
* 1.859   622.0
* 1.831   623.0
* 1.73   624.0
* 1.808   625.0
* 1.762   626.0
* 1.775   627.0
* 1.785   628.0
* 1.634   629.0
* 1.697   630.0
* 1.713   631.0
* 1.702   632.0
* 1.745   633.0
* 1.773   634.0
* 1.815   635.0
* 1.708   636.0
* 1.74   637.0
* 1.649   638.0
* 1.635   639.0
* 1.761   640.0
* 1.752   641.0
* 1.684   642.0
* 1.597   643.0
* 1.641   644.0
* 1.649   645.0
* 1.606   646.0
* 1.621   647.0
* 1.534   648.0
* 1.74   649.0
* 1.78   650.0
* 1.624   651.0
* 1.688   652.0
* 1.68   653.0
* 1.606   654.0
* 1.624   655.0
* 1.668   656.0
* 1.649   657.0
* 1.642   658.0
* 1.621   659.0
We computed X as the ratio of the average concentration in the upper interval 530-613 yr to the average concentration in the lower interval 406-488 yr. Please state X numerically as 1.3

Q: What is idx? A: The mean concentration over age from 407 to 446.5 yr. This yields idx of 1.17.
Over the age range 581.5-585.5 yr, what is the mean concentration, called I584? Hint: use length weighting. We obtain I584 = 1.74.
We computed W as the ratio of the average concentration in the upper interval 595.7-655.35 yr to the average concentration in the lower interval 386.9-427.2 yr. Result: 1.5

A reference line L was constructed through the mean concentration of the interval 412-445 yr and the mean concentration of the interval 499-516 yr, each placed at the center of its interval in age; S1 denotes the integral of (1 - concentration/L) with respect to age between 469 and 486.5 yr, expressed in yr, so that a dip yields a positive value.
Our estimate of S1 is -1.4 yr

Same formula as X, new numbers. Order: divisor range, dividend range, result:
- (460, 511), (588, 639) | 1.27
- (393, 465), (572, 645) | 1.47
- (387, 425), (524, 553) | 1.37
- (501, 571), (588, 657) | 1.12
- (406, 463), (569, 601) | 1.44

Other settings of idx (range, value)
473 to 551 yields 1.48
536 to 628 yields 1.74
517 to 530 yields 1.5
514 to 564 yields 1.59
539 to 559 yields 1.66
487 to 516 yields 1.43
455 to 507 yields 1.4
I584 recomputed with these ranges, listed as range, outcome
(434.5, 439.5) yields 1.23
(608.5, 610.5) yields 1.91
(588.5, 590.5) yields 1.68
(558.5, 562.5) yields 1.79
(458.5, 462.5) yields 1.33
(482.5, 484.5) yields 1.39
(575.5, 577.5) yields 1.79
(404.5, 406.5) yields 1.14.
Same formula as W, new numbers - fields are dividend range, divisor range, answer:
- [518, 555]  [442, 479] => 1.16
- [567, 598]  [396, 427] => 1.53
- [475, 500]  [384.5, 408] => 1.24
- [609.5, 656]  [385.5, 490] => 1.39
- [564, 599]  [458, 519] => 1.22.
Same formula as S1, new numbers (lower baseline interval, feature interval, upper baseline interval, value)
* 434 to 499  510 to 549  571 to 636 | 0.89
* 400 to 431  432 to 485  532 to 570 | -1.81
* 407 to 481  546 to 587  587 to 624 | -1.28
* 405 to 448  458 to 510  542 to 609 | -0.83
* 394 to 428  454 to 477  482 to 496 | -0.38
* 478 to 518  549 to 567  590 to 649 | -1.27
